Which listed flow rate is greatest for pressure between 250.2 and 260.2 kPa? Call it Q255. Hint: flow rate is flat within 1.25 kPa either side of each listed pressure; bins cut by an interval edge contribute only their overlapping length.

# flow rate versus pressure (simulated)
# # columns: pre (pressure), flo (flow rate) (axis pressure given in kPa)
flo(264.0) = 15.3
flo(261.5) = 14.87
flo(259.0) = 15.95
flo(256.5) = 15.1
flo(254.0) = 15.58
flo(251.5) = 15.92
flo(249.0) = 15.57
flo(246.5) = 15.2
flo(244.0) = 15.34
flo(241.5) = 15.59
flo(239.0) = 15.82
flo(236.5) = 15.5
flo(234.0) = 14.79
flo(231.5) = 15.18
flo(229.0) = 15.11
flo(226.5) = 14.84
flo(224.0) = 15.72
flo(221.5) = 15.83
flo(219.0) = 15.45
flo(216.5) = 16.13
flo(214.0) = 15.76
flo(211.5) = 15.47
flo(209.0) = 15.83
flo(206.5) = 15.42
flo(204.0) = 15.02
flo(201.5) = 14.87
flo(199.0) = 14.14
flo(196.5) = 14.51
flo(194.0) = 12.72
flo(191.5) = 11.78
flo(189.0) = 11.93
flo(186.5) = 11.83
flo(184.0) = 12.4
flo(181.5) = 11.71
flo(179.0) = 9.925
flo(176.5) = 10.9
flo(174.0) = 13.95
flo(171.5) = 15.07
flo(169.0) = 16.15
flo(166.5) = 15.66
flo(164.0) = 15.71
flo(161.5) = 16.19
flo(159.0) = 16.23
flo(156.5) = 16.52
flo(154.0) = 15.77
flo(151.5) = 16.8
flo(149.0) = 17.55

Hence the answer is 15.95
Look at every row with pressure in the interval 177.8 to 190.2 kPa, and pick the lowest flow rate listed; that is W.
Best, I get 9.925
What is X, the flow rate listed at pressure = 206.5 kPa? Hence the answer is 15.42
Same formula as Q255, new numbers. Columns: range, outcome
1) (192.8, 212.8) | 15.83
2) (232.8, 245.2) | 15.82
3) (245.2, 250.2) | 15.57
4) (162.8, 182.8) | 16.15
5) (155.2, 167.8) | 16.52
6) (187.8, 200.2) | 14.51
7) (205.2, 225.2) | 16.13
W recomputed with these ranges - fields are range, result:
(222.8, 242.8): 14.79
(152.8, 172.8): 15.07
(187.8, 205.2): 11.78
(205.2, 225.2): 15.42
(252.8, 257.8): 15.1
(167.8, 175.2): 13.95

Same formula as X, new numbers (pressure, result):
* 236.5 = 15.5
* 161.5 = 16.19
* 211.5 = 15.47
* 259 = 15.95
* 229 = 15.11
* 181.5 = 11.71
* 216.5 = 16.13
